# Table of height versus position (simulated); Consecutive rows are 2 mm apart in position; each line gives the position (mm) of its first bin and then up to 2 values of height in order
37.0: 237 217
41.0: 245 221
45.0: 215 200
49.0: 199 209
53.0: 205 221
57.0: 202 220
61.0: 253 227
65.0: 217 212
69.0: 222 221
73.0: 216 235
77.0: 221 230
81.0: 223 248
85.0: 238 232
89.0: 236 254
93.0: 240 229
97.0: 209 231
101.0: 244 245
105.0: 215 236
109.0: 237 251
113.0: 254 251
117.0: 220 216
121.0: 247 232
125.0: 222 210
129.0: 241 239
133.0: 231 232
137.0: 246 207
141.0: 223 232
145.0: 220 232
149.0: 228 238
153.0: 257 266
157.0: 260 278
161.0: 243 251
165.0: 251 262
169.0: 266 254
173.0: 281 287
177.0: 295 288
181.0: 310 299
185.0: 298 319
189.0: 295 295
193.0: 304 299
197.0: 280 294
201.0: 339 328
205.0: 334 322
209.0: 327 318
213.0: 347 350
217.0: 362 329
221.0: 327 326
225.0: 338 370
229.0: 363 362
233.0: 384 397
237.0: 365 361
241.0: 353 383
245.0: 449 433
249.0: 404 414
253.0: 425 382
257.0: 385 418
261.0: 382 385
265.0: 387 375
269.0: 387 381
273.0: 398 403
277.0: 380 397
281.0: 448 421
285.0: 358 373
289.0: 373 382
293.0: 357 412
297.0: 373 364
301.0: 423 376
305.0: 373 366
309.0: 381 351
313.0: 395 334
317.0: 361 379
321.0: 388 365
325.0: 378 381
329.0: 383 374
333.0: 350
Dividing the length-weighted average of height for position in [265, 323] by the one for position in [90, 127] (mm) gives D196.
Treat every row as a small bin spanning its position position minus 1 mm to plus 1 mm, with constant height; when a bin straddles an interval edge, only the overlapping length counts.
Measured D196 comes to 1.6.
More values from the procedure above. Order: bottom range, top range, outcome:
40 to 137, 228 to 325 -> 1.69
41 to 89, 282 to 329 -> 1.70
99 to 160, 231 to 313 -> 1.64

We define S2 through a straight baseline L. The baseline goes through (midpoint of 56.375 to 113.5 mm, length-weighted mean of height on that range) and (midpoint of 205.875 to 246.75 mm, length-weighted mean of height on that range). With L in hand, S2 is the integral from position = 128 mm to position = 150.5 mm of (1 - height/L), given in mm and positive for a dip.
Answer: 4.0 mm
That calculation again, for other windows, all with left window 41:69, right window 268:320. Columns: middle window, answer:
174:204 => 0.7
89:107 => 0.9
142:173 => 4.1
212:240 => -1.7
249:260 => -1.5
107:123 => 1.2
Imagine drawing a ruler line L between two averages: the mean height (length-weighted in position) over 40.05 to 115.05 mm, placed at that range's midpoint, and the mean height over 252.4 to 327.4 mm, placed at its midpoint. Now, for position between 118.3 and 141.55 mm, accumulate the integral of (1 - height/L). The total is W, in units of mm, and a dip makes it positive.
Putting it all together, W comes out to 3.2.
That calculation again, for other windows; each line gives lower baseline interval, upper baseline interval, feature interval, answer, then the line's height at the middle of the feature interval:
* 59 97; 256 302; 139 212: 7.0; 307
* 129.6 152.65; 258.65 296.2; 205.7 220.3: -1.0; 315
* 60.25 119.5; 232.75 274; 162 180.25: 2.4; 312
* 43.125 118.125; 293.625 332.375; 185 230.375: -2.4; 309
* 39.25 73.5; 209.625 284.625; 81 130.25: 4.7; 260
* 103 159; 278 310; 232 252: -3.3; 338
